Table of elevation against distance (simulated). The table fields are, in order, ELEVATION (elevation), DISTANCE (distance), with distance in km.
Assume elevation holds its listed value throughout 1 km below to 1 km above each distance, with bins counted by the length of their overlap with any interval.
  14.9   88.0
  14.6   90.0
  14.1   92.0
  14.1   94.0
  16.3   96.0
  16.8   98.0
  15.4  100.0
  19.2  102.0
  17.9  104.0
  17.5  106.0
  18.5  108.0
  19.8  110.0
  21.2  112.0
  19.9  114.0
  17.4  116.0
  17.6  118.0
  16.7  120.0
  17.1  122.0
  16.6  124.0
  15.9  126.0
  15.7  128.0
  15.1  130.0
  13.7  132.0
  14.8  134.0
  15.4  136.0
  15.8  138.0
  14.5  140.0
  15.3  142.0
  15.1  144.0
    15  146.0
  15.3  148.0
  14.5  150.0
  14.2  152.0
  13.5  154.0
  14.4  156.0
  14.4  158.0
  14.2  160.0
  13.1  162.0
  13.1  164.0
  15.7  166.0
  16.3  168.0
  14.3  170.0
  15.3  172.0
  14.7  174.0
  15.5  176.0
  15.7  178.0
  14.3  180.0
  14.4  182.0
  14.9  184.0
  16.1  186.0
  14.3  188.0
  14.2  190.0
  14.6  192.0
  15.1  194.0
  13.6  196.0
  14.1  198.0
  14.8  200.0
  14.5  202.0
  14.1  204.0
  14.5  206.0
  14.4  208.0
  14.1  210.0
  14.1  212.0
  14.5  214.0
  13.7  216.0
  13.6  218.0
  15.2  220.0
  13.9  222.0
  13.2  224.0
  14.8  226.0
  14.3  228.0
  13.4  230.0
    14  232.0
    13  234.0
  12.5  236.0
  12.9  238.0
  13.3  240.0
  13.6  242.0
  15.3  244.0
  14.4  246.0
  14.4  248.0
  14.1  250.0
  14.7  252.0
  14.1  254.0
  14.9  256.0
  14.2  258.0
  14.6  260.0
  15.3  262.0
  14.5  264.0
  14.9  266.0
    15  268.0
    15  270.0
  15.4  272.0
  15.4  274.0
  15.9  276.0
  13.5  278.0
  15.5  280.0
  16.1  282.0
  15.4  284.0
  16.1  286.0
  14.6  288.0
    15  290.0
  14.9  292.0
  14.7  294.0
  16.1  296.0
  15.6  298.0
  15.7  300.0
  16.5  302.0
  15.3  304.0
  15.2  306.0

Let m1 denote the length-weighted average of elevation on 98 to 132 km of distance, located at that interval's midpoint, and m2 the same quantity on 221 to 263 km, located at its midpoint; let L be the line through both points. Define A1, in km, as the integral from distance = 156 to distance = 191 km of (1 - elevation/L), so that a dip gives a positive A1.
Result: 2.5 km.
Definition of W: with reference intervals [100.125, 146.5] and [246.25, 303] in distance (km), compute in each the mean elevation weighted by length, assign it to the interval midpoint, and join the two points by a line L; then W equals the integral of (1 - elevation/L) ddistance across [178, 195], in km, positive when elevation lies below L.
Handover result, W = 1.3 km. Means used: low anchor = 16.8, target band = 14.8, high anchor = 15.1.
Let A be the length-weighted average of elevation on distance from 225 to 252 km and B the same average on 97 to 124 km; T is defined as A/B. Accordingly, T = 0.77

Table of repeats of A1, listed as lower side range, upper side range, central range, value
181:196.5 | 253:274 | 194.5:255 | 2.9 km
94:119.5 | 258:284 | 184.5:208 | 2.6 km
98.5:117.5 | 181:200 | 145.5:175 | 2.7 km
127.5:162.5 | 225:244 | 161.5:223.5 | -1.8 km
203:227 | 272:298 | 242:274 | 0.3 km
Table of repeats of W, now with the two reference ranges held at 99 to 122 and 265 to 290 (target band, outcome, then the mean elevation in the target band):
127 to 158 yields 5.0 km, 14.8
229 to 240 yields 1.9 km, 13.2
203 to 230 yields 3.6 km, 14.2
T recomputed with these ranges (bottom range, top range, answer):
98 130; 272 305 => 0.87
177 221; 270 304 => 1.06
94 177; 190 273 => 0.90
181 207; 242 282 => 1.02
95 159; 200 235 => 0.87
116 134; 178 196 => 0.92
